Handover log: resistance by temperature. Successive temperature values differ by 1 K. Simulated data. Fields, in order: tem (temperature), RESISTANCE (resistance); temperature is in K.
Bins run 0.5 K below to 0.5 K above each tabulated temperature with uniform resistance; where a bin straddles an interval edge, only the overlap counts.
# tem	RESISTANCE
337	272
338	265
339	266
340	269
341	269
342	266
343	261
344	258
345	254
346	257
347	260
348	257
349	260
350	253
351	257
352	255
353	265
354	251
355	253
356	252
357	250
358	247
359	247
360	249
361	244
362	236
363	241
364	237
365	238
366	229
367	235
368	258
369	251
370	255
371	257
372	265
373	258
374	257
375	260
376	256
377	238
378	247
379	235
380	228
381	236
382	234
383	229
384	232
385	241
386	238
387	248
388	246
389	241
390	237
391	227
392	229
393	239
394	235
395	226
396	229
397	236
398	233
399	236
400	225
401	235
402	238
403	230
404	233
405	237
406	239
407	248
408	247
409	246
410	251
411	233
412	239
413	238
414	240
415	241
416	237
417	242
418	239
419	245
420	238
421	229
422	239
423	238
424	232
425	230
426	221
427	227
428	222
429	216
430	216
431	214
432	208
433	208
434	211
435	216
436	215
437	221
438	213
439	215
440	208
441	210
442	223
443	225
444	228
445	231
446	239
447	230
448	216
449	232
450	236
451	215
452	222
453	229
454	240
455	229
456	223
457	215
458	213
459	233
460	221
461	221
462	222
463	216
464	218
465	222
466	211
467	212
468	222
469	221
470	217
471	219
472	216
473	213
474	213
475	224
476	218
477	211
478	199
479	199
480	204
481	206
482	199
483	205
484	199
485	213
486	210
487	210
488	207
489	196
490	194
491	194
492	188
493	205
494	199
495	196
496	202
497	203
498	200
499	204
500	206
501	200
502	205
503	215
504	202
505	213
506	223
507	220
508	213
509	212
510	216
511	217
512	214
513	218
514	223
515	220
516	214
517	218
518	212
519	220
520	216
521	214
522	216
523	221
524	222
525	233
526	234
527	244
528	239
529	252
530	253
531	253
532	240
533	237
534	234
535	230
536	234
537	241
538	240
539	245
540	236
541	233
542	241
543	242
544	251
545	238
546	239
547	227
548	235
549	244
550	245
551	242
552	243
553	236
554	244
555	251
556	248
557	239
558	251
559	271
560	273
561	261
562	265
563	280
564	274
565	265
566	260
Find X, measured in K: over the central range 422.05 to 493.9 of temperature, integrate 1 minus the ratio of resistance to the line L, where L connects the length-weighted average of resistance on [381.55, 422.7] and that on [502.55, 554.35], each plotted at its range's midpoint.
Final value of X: 5.4 K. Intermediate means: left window 237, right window 230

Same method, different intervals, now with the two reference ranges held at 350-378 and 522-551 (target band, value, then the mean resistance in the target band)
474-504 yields 4.66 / 204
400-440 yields 2.59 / 230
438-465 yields 2.29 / 223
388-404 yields 0.91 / 233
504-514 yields 1.01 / 216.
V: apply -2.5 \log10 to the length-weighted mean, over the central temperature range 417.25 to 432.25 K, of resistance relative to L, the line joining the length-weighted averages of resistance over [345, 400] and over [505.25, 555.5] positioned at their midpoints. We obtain 0.056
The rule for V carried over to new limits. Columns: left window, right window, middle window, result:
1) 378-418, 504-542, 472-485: 0.11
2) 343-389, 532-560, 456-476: 0.12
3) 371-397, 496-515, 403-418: -0.03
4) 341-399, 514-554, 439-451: 0.08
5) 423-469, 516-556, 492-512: 0.11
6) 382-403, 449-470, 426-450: 0.03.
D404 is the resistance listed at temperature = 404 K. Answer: 233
